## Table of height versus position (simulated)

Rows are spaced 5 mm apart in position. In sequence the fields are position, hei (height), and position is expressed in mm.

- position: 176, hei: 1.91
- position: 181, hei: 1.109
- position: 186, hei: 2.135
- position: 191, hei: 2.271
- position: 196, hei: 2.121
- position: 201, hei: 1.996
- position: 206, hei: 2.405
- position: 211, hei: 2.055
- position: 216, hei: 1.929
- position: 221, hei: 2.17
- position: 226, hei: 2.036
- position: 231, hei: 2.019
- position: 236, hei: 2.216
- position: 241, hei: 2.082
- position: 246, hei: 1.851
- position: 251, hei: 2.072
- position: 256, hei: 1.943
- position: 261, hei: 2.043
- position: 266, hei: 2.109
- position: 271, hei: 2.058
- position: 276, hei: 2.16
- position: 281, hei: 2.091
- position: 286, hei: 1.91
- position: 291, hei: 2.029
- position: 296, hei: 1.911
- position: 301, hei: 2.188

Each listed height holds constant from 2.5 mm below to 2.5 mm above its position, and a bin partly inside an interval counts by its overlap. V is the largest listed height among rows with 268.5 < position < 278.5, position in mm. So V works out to 2.16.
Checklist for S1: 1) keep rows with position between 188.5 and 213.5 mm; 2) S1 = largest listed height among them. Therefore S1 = 2.405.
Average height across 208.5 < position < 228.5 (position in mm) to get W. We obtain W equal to 2.05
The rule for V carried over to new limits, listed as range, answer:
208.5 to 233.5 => 2.17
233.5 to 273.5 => 2.216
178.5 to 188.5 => 2.135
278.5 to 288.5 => 2.091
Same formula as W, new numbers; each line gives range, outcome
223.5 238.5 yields 2.09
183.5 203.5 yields 2.13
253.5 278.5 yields 2.06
